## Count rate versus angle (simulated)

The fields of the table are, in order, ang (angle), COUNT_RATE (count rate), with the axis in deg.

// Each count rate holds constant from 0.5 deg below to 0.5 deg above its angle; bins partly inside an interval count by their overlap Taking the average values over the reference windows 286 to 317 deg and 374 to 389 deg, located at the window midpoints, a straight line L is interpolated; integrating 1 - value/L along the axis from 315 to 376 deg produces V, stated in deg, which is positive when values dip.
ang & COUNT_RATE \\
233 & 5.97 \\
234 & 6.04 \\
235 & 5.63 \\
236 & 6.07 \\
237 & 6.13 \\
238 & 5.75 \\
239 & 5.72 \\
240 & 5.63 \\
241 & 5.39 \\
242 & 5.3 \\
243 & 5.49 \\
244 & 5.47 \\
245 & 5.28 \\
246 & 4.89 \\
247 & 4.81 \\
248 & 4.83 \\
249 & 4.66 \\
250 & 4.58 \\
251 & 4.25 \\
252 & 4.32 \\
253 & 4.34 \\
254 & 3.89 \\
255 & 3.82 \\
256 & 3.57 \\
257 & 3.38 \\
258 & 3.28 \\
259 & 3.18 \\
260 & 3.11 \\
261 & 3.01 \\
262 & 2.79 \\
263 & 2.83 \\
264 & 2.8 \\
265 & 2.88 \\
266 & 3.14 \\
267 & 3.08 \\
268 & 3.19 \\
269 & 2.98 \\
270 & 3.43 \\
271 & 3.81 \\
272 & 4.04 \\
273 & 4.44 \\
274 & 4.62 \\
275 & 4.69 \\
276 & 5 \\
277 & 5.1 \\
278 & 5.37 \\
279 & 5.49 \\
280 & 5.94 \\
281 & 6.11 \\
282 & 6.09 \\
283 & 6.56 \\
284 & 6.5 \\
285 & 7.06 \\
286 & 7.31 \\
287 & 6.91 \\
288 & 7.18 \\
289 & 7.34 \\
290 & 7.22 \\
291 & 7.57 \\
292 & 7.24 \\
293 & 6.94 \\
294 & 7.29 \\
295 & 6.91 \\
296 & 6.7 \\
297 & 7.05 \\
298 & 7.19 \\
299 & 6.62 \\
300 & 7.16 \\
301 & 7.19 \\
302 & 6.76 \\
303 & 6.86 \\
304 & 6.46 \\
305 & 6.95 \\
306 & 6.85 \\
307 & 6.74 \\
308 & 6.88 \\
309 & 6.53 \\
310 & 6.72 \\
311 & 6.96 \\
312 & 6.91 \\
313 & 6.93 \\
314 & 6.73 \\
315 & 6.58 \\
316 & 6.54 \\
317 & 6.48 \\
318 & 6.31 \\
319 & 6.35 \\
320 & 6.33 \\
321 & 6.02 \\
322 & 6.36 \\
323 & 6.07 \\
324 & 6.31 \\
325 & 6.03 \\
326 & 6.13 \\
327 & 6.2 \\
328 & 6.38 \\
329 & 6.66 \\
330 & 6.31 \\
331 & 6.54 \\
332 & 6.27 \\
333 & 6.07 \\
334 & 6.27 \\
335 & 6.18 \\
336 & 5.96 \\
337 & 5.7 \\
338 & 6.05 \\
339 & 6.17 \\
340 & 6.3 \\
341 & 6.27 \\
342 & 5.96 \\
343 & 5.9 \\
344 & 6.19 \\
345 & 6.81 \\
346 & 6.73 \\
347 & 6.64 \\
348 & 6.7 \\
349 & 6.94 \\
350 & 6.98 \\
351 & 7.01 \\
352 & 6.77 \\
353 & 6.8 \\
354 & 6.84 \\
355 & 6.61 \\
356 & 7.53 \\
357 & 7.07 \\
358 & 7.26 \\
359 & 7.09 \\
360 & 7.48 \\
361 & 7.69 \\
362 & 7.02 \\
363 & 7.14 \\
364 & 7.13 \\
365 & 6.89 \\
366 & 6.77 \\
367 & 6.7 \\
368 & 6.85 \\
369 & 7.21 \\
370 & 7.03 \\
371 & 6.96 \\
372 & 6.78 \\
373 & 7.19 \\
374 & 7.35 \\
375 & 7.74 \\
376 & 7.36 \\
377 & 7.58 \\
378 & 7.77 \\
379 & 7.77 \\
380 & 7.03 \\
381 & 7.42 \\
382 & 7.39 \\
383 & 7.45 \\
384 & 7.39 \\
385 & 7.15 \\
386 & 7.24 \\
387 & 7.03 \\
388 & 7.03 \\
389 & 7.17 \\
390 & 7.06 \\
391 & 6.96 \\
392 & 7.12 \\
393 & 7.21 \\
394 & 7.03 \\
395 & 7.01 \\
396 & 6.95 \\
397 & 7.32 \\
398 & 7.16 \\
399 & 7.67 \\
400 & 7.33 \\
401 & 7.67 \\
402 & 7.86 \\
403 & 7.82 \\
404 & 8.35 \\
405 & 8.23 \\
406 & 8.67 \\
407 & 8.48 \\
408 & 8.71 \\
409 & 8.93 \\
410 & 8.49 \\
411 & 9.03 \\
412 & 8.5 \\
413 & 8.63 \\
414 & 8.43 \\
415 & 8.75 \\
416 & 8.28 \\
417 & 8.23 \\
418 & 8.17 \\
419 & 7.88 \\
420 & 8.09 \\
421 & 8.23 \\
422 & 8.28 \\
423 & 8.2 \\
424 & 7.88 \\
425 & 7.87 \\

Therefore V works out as 4.6 deg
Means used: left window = 6.93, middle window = 6.64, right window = 7.37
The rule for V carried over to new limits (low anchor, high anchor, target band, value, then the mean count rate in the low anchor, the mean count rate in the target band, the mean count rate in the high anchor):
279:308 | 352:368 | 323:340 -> 1.9 deg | 6.86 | 6.2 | 7.05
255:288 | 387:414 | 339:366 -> -1.1 deg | 4.46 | 6.82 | 7.78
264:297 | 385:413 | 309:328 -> -0.6 deg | 5.55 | 6.44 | 7.71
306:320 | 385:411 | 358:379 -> 0.3 deg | 6.66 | 7.2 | 7.64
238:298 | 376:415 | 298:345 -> -2.5 deg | 5.04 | 6.45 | 7.69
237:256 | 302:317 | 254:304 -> 5.7 deg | 4.91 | 5.28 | 6.75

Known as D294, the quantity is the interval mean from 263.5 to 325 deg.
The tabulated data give 6.03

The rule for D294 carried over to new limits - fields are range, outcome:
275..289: 6.19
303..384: 6.74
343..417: 7.4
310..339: 6.35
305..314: 6.82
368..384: 7.32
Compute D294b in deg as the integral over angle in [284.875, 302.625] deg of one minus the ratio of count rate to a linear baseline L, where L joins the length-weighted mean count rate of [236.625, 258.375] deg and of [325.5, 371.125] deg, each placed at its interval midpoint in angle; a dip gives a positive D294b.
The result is -4.6 deg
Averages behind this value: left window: 4.76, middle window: 7.09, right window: 6.65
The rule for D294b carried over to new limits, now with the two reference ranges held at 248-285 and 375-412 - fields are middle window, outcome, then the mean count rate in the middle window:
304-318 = -3.4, 6.73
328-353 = -0.8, 6.4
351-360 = -0.6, 7.02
